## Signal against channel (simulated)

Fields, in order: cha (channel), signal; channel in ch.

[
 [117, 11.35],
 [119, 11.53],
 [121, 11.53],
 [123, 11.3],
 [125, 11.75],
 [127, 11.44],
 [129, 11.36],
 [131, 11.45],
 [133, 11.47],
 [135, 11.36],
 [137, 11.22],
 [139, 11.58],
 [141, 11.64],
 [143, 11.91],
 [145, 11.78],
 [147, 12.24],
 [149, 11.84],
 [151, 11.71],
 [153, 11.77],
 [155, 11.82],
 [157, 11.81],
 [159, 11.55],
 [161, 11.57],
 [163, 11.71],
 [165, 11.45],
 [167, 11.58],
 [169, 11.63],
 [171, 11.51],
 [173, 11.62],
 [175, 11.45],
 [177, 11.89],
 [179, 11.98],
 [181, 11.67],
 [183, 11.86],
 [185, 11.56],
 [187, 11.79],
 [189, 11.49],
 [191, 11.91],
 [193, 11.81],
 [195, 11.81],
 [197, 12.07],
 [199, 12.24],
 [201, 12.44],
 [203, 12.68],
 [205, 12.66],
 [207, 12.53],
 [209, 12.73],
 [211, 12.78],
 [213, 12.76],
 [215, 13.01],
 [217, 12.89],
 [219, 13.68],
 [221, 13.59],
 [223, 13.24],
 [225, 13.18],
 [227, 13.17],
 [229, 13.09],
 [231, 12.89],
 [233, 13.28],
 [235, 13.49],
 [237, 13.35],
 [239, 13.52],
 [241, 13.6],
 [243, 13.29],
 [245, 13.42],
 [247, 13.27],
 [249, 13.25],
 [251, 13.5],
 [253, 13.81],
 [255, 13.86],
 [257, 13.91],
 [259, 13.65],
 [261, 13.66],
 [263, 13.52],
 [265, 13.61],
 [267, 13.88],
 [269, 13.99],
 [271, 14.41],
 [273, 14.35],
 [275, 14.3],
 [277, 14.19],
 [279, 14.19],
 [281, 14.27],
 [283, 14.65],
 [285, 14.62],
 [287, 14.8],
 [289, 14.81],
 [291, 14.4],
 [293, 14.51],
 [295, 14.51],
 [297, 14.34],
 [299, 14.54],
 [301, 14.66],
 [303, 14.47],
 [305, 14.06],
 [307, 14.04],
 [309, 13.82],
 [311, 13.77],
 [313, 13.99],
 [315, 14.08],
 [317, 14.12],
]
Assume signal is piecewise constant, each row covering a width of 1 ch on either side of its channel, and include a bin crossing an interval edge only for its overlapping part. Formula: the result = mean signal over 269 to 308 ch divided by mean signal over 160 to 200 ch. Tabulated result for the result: 1.23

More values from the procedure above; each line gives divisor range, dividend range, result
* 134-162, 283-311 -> 1.23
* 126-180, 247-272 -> 1.18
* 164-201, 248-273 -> 1.17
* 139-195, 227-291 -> 1.18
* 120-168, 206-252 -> 1.14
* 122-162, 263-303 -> 1.23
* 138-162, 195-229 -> 1.09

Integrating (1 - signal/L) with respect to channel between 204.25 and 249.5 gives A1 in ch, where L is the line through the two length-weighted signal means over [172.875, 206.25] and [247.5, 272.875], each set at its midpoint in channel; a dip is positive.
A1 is -0.9 ch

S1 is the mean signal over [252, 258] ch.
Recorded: 13.9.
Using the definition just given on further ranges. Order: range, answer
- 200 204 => 12.6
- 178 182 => 11.8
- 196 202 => 12.2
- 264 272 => 14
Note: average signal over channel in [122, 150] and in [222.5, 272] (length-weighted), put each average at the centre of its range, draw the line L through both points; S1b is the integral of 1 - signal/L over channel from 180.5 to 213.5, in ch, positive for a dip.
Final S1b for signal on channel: 1.3 ch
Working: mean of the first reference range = 11.6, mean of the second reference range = 13.5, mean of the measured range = 12.2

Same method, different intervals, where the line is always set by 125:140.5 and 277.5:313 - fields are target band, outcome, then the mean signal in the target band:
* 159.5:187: 1.16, 11.7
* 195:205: 0.25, 12.3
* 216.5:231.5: -0.18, 13.2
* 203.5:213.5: 0.09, 12.7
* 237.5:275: -0.11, 13.7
